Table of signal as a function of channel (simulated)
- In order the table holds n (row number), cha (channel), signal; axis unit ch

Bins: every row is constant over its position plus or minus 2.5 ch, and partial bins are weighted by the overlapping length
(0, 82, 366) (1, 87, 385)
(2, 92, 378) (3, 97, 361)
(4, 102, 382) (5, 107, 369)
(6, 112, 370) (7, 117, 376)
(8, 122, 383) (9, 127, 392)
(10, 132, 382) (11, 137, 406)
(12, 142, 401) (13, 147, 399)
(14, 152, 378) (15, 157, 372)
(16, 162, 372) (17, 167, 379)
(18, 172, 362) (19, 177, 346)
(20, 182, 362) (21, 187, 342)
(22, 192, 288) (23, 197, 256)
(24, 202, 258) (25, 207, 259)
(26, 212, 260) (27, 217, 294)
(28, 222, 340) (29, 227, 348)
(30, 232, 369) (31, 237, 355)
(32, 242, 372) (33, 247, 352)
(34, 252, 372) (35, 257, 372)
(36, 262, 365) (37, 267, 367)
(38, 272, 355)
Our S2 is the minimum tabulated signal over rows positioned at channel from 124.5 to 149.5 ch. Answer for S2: 382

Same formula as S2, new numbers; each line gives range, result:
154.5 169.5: 372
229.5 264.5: 352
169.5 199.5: 256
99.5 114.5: 369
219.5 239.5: 340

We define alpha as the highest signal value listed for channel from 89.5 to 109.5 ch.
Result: 382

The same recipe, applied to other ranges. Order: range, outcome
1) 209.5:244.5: 372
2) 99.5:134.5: 392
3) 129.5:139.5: 406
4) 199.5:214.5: 260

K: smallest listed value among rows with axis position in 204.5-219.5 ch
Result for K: 259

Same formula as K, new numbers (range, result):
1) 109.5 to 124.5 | 370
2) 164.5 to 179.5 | 346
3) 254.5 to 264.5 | 365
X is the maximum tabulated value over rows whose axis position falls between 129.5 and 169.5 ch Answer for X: 406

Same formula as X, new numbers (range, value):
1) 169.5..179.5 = 362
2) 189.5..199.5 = 288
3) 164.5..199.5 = 379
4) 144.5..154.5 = 399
